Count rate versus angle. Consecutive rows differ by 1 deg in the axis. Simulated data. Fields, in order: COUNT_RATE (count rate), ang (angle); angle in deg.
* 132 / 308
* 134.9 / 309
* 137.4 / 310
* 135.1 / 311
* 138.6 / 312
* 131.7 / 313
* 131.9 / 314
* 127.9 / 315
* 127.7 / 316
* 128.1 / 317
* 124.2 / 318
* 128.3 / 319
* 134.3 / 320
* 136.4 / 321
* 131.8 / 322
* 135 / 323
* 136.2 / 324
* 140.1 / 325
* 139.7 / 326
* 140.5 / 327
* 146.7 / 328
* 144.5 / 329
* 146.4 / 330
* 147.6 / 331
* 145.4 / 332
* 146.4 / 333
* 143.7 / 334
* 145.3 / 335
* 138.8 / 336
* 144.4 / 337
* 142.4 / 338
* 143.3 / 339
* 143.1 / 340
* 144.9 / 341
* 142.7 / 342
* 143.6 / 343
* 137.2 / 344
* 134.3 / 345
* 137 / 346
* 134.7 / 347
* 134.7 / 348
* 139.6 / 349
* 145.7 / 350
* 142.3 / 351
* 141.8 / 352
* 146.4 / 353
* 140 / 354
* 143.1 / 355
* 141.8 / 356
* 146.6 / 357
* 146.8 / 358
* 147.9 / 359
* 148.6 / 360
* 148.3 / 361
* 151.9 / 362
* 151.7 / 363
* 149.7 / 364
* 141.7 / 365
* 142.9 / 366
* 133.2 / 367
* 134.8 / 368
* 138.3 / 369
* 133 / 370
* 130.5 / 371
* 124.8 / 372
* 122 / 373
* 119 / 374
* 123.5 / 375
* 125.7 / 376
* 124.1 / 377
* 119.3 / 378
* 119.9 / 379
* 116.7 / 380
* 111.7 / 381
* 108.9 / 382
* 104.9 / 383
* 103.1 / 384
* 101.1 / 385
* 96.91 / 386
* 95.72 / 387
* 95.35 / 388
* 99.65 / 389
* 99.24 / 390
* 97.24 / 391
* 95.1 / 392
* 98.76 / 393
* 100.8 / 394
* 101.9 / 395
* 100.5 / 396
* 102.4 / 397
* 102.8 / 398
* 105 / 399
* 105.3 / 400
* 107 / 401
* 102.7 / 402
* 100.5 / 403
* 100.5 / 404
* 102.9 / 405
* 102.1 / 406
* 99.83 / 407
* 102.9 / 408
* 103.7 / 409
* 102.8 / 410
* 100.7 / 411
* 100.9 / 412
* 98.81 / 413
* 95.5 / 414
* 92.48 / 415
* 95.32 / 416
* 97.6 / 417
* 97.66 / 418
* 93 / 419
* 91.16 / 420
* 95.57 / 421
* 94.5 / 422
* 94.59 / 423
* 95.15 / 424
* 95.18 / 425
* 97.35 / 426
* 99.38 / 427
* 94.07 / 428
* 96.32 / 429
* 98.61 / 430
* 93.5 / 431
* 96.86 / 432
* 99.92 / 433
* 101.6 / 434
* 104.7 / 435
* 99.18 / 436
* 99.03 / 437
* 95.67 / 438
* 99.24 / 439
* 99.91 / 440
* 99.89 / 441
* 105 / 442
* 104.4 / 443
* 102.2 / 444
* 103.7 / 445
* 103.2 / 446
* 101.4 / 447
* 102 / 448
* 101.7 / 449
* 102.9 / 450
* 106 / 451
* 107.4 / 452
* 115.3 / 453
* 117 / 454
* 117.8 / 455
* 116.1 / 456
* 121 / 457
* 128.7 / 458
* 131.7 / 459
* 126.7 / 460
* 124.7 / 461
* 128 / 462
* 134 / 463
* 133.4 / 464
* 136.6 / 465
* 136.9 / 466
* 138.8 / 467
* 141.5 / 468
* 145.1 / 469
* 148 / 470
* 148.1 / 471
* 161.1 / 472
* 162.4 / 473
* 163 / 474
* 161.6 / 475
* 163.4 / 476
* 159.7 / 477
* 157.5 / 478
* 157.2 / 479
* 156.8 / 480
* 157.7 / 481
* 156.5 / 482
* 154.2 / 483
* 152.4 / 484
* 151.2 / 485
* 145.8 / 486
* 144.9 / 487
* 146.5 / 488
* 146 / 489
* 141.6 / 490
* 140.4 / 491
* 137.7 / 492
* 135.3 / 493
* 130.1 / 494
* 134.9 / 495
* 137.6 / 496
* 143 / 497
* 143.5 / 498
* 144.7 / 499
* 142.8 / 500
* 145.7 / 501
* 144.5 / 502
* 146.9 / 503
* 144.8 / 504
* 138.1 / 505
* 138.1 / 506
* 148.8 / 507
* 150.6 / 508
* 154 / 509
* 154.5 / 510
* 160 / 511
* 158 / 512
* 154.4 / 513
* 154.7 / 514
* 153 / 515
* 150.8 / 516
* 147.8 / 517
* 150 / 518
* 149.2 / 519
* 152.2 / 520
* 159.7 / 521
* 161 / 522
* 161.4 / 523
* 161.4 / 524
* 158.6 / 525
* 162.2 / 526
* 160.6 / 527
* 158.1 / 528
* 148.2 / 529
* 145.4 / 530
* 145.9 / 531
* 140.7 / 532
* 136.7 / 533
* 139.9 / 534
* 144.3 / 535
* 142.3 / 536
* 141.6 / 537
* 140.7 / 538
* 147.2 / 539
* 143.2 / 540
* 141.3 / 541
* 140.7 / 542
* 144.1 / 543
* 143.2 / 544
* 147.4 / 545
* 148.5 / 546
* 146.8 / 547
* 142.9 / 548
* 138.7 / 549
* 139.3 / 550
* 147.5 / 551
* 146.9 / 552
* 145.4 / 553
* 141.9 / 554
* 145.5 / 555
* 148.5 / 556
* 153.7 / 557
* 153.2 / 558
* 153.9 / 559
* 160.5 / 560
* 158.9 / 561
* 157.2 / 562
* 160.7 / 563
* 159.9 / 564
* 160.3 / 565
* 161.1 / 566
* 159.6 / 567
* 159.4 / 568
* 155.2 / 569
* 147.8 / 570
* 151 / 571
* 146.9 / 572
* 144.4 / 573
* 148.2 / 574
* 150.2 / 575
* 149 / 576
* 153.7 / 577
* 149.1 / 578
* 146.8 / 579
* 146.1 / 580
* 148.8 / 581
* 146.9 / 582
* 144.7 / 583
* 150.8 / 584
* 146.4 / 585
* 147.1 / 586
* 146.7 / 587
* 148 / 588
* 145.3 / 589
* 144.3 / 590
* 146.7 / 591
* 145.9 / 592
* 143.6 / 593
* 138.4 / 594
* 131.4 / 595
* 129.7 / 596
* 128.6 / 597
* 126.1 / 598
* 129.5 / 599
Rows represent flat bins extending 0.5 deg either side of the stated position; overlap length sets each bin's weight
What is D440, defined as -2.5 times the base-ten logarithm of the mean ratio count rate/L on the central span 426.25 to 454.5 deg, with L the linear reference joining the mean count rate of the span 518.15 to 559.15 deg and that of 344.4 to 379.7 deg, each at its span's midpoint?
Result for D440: 0.36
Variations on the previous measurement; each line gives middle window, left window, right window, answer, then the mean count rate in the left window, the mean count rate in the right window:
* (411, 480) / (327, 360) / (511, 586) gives 0.26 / 143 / 150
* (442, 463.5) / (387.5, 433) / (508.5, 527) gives 0.07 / 98.8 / 156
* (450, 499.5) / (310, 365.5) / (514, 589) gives 0.05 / 140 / 150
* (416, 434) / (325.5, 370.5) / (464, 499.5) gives 0.45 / 143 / 148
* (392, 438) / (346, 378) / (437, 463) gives 0.22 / 138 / 111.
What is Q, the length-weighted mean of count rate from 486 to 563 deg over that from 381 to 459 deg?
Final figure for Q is 1.45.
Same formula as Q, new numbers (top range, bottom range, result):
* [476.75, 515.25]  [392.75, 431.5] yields 1.49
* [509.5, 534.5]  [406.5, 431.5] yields 1.58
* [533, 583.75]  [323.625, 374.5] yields 1.05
